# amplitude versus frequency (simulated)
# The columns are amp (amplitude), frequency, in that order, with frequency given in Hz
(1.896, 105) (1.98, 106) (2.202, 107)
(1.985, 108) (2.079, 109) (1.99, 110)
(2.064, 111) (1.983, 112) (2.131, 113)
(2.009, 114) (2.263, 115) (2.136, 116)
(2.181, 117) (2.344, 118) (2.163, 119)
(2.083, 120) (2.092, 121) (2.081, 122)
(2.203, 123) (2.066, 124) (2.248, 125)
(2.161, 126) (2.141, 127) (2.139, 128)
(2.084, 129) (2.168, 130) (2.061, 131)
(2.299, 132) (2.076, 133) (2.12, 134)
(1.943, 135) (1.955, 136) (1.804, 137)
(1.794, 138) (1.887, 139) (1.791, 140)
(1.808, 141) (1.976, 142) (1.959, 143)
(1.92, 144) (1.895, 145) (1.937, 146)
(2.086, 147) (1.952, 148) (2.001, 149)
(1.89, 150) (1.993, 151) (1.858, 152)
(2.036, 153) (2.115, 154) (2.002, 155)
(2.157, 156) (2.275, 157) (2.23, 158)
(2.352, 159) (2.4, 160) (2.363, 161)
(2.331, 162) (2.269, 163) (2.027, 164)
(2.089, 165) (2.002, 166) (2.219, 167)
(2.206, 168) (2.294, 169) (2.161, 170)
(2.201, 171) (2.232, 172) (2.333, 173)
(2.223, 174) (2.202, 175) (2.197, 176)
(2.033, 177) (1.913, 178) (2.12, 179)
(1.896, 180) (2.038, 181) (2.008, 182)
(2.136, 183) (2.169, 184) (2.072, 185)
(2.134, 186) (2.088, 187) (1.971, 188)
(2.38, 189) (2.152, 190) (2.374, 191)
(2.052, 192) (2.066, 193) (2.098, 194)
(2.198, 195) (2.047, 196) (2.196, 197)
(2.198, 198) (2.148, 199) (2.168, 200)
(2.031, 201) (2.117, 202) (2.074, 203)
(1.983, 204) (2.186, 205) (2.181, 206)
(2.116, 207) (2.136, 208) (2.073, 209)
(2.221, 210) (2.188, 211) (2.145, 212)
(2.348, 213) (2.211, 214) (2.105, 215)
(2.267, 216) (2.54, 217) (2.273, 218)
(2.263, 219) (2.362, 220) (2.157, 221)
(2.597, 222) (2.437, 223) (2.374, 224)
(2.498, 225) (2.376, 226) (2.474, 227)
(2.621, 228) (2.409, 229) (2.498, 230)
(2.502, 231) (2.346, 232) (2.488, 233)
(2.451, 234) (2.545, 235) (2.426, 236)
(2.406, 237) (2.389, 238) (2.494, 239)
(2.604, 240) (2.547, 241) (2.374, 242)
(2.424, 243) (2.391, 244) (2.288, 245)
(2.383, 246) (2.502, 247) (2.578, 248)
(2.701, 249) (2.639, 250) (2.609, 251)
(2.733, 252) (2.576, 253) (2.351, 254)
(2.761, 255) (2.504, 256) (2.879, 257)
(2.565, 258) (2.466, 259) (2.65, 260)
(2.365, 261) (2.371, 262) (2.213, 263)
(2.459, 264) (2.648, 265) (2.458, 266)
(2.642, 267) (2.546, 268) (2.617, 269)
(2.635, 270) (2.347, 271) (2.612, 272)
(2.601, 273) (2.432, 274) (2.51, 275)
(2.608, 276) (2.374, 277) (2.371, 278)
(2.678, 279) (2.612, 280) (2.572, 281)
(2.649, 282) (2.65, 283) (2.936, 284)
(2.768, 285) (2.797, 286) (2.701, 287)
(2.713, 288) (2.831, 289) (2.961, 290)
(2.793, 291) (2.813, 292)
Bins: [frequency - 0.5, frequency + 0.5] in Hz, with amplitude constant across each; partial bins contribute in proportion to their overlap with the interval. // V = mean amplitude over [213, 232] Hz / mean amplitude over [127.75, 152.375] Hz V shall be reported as 1.2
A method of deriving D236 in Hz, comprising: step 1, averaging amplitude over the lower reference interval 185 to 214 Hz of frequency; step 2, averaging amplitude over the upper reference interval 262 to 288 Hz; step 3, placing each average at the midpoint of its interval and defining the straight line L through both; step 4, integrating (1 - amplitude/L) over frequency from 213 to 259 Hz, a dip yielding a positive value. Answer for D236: -2.1 Hz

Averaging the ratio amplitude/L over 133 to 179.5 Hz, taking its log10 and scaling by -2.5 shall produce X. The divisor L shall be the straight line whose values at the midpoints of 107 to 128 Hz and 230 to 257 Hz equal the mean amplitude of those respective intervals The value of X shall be 0.08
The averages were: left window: 2.12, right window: 2.51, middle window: 2.08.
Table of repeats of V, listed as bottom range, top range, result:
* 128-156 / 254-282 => 1.28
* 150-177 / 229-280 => 1.15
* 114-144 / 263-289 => 1.26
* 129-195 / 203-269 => 1.16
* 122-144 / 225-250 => 1.22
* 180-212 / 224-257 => 1.18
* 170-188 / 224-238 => 1.16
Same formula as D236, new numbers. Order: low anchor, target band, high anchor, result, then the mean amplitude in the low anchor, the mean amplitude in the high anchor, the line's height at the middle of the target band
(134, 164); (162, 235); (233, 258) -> 2.2 Hz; 2.04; 2.52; 2.29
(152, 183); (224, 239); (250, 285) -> -0.2 Hz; 2.16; 2.56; 2.42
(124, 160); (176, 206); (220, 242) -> 2.1 Hz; 2.04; 2.45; 2.27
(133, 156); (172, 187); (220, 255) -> 0.3 Hz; 1.95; 2.48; 2.15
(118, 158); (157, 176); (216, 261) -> -0.6 Hz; 2.04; 2.48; 2.16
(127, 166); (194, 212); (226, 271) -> 1.4 Hz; 2.05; 2.51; 2.31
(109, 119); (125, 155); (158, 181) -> 2.1 Hz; 2.12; 2.18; 2.15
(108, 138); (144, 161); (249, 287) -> 0.9 Hz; 2.1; 2.58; 2.2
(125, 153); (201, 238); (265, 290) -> 0.7 Hz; 1.99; 2.62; 2.36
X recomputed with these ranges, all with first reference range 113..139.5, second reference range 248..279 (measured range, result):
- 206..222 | 0.069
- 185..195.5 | 0.077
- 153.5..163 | -0.023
